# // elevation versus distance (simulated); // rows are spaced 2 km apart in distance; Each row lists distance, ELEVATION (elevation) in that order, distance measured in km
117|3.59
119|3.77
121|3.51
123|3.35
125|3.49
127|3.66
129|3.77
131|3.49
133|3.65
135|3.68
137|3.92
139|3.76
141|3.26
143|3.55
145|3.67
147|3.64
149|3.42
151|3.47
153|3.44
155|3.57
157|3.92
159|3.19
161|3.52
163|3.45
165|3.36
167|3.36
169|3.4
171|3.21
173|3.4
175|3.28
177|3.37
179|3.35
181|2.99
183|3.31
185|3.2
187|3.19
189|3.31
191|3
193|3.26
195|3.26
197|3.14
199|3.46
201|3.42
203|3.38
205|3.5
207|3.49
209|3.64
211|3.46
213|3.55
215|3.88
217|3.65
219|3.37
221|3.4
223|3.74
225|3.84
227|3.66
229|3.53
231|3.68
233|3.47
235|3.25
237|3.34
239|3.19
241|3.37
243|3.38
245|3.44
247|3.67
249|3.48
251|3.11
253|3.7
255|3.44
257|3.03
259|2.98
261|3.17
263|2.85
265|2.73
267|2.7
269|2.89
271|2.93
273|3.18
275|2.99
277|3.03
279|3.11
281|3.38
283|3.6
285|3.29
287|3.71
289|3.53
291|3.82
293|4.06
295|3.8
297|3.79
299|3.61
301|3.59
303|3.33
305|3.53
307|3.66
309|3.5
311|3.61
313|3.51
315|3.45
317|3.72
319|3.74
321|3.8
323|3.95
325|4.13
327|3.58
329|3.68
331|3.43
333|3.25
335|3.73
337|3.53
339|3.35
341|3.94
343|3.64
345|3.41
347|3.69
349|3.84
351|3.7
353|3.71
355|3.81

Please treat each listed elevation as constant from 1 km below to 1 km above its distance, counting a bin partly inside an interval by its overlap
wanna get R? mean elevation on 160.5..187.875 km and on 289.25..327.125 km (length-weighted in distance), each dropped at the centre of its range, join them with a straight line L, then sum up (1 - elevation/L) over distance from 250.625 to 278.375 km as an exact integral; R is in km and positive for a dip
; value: 4.0 km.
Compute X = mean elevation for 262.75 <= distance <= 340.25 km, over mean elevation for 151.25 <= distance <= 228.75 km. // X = 1.0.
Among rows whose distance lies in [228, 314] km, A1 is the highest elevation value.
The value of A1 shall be 4.06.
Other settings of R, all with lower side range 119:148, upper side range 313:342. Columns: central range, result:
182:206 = 2.2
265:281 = 2.9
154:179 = 1.4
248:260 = 1.1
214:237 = 0.3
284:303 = -0.1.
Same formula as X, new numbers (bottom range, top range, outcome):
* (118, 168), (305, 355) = 1.03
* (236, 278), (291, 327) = 1.16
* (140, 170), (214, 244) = 1.01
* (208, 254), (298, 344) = 1.03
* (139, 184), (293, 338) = 1.06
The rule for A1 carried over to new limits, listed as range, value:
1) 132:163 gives 3.92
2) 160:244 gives 3.88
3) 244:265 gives 3.7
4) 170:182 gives 3.4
